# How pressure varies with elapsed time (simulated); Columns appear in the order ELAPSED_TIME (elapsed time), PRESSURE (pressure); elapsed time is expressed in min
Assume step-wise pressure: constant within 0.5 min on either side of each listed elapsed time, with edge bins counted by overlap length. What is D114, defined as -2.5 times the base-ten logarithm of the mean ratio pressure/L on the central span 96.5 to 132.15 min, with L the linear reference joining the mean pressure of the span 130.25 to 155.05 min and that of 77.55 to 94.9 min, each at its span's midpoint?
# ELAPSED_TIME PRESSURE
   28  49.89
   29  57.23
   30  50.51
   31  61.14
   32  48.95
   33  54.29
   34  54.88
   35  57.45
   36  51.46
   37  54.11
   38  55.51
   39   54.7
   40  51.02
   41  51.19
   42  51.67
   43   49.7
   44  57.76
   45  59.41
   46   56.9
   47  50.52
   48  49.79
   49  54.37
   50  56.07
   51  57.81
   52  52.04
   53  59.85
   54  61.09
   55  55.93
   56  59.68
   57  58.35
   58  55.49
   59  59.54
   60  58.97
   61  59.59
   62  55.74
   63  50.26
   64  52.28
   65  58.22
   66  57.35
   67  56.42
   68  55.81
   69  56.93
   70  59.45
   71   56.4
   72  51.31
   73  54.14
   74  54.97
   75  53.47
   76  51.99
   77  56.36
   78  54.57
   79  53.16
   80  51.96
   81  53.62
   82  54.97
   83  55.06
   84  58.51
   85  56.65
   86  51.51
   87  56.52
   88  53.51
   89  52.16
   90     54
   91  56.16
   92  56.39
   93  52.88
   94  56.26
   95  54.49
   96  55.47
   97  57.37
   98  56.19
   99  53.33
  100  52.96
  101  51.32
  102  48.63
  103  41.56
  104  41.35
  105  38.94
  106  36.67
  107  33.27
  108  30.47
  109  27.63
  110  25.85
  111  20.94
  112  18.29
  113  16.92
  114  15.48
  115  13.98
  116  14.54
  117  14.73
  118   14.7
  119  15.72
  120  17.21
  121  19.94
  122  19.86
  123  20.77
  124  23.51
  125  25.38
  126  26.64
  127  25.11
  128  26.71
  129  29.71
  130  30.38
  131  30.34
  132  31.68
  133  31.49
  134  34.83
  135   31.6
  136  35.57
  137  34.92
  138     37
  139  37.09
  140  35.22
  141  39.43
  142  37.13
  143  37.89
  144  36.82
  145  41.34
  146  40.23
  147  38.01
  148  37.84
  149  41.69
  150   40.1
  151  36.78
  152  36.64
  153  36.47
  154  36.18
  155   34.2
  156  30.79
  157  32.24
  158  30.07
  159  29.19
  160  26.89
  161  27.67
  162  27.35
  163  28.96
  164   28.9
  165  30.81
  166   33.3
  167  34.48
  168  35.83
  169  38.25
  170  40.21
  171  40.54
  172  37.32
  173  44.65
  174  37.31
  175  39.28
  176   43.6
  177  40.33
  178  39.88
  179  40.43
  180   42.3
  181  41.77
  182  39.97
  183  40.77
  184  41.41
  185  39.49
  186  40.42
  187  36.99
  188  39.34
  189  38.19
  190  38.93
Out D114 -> 0.48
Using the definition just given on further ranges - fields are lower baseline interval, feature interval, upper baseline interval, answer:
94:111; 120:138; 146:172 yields 0.36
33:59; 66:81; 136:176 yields -0.09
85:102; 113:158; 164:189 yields 0.46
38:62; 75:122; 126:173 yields 0.11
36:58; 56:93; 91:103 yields -0.02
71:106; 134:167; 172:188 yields 0.27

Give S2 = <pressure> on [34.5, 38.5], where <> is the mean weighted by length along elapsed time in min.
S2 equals 54.6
